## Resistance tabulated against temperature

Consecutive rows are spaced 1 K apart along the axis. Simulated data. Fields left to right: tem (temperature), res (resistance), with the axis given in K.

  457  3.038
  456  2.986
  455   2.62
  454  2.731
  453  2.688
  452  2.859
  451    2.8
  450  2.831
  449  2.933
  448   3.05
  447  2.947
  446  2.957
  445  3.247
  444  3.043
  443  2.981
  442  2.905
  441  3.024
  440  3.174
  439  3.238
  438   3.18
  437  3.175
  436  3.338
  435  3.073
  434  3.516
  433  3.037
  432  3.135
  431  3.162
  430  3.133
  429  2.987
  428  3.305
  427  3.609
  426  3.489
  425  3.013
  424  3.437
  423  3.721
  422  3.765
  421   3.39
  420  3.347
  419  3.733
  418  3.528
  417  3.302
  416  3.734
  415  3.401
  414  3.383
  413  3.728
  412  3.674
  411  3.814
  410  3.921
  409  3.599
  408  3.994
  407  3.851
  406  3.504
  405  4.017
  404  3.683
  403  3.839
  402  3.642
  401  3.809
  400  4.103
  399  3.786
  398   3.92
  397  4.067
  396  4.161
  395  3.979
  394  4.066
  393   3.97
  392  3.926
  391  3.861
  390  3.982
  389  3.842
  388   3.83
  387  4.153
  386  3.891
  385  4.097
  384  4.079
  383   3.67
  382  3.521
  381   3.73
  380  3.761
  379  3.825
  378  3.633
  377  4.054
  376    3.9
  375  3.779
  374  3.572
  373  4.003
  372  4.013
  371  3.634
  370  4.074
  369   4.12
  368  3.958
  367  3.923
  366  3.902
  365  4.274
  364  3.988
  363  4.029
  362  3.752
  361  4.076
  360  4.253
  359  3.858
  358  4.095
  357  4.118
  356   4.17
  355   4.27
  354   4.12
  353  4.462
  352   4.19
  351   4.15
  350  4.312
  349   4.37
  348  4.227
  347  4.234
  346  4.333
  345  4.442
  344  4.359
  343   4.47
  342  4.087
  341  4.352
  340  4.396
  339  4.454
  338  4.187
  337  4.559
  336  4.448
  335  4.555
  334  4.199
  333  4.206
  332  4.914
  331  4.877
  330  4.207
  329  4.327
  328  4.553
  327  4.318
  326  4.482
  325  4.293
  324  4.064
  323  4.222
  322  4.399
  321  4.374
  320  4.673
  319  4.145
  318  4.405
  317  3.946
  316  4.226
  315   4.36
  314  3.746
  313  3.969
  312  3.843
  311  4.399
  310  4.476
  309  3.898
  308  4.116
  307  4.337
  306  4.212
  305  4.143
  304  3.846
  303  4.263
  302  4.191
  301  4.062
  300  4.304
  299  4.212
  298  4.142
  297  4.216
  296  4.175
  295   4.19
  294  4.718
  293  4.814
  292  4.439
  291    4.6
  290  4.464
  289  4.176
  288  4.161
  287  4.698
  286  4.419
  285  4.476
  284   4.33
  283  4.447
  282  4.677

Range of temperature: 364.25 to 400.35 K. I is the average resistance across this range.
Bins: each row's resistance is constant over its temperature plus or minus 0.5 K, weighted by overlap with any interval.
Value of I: 3.92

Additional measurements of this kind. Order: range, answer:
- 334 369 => 4.22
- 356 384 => 3.92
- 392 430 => 3.68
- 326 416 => 4.04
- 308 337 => 4.31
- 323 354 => 4.36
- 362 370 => 4.01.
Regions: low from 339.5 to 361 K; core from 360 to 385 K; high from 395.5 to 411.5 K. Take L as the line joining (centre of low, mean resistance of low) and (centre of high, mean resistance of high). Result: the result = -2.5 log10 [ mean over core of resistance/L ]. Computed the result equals 0.05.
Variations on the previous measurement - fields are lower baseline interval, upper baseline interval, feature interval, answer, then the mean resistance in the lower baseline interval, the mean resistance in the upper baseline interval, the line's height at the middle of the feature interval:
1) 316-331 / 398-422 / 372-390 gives 0.02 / 4.33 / 3.69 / 3.91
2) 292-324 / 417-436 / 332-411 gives -0.08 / 4.23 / 3.35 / 3.76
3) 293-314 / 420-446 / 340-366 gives -0.10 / 4.19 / 3.24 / 3.83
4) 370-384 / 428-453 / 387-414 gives -0.10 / 3.8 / 3.07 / 3.53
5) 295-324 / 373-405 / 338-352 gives -0.07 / 4.19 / 3.88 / 4.05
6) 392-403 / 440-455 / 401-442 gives 0.00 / 3.94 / 2.93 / 3.46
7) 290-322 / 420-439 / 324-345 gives -0.10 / 4.25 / 3.3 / 4.03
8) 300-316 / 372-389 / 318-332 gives -0.09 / 4.13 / 3.85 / 4.07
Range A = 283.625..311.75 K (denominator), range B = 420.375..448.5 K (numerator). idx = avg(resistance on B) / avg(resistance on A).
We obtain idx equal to 0.75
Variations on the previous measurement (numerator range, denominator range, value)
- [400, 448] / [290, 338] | 0.79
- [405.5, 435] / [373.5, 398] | 0.90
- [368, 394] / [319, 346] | 0.88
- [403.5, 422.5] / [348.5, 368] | 0.89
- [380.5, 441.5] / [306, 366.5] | 0.85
